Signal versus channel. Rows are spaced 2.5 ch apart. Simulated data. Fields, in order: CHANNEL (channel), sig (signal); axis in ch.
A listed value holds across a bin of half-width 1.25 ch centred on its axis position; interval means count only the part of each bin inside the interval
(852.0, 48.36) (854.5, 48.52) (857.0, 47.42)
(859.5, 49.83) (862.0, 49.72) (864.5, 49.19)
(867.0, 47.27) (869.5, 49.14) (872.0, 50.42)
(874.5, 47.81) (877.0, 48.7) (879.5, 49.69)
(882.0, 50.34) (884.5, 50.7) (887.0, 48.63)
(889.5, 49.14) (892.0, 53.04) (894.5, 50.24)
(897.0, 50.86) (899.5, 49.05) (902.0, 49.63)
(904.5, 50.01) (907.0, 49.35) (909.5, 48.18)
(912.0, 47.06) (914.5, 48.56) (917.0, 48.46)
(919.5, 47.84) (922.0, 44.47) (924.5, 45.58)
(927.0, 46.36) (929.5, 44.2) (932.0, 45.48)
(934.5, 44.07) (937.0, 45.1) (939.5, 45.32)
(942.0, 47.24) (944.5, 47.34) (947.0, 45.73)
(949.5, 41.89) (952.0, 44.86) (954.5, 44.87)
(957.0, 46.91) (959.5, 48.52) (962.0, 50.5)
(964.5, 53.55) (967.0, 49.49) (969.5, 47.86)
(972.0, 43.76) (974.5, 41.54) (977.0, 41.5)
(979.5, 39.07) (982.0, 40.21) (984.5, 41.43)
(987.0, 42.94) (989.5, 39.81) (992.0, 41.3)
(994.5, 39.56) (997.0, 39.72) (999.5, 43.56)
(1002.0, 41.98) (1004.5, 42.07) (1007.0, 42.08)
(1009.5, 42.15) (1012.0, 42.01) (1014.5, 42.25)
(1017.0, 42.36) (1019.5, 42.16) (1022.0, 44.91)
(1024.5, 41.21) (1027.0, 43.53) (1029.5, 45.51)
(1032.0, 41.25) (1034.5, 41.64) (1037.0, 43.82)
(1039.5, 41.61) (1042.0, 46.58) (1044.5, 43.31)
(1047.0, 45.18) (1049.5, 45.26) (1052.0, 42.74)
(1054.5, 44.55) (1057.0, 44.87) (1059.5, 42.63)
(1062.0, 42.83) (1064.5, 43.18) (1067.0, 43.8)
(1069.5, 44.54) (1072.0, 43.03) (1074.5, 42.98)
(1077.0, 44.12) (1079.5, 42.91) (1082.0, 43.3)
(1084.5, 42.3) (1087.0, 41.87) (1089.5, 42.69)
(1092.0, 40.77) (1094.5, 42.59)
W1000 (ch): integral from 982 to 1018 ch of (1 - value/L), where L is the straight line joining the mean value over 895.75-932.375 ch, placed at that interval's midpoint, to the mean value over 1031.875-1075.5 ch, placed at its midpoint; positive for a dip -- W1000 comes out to 2.9 ch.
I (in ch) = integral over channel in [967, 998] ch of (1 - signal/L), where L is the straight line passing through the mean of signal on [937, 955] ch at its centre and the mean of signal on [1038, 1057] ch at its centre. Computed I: 2.1 ch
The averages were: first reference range 45.3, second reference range 44.2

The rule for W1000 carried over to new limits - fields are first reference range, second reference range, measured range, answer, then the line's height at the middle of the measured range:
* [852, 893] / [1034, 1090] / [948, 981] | 0.58 ch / 46.5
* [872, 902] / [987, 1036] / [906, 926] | 0.27 ch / 48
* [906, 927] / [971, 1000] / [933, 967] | -1.87 ch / 44.3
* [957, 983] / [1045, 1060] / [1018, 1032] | 0.46 ch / 44.7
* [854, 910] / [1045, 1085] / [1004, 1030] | 1.43 ch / 45.2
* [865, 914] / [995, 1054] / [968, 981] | 0.71 ch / 45.3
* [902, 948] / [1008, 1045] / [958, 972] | -1.27 ch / 45.3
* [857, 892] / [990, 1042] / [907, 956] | 0.52 ch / 46.5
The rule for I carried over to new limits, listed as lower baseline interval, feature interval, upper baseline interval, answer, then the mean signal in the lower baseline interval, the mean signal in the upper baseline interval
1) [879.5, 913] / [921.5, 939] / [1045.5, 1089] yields 1.2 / 49.7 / 43.5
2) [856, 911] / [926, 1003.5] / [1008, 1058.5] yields 3.0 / 49.5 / 43.3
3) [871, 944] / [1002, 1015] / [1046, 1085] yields 0.9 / 48.1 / 43.7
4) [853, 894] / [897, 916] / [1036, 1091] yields -0.2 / 49.4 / 43.5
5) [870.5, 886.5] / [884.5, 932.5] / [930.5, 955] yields -0.8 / 49.6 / 45.2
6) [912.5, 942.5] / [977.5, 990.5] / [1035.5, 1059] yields 1.3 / 46.1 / 44.1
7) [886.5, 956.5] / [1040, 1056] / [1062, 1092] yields -0.2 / 47.2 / 43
